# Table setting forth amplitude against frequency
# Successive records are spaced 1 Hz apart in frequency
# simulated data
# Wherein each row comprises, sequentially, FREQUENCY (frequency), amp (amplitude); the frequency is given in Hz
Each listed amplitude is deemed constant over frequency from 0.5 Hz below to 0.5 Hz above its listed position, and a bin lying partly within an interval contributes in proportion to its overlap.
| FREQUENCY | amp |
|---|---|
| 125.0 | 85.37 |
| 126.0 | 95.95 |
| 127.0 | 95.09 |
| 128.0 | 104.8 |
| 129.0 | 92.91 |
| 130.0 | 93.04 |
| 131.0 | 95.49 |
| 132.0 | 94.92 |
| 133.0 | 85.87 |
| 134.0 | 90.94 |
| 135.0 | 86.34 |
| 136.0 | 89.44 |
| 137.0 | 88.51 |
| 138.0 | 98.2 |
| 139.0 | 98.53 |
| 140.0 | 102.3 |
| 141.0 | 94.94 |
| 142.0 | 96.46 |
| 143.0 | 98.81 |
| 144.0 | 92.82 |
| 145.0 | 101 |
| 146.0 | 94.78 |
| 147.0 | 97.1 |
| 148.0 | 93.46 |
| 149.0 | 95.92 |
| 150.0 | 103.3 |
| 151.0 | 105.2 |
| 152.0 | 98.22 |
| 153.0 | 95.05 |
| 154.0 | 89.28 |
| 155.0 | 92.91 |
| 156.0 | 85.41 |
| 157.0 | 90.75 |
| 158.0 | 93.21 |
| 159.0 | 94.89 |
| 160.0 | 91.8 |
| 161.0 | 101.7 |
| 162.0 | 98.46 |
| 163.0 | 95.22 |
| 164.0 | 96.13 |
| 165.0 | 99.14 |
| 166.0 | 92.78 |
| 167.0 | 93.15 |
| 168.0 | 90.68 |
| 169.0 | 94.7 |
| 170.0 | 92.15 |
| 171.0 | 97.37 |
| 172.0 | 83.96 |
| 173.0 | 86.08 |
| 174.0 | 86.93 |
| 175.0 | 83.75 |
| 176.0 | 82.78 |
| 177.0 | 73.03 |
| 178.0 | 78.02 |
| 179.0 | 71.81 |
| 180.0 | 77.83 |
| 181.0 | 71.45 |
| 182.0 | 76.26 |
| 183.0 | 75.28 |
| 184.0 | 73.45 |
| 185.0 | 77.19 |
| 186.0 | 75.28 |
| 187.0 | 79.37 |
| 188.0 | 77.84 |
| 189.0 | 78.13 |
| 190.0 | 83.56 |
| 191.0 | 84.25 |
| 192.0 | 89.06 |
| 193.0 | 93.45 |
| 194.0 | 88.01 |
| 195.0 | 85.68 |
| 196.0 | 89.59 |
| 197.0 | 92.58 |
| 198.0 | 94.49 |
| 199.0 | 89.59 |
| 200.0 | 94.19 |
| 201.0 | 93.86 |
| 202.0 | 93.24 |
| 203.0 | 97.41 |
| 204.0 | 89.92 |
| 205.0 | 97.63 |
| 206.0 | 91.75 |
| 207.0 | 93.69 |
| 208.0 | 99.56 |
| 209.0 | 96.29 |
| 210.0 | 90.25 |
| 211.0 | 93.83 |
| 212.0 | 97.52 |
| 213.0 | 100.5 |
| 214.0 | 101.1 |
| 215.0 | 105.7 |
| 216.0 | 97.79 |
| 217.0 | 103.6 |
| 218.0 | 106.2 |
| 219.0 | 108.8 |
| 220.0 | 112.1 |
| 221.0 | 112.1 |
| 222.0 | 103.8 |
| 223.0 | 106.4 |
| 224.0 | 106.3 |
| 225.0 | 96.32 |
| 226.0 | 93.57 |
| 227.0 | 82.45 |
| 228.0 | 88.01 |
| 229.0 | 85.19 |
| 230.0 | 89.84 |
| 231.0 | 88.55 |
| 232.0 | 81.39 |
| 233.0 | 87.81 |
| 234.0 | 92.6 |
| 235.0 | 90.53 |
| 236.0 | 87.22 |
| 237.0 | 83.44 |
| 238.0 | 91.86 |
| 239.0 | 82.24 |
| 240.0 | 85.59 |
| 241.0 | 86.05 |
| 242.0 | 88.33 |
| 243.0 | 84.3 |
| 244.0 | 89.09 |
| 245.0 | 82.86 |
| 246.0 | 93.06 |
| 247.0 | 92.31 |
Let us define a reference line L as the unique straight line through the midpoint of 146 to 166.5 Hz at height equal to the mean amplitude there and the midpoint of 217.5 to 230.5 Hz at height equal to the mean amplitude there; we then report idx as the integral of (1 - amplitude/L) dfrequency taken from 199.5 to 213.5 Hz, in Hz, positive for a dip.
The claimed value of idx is 0.48 Hz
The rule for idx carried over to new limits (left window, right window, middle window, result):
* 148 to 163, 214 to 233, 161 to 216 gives 4.5 Hz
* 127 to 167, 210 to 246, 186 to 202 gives 1.2 Hz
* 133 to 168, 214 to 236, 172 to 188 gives 3.0 Hz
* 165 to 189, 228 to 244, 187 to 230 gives -4.9 Hz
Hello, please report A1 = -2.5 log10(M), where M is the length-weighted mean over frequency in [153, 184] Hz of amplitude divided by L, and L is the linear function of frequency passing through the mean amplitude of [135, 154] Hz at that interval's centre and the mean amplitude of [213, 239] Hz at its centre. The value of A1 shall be 0.10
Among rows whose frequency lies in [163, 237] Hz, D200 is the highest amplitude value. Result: 112.1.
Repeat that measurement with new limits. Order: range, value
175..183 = 83.75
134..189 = 105.2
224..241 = 106.3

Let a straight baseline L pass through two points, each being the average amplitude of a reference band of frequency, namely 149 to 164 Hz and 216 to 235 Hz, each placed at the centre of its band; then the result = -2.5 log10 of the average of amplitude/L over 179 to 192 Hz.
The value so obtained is 0.23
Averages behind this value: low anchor 95.4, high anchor 96.8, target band 77.7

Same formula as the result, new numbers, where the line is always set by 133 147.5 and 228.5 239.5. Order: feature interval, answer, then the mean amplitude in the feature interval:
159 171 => -0.03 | 95.2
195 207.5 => -0.04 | 92.9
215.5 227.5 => -0.16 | 102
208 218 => -0.12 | 98.9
